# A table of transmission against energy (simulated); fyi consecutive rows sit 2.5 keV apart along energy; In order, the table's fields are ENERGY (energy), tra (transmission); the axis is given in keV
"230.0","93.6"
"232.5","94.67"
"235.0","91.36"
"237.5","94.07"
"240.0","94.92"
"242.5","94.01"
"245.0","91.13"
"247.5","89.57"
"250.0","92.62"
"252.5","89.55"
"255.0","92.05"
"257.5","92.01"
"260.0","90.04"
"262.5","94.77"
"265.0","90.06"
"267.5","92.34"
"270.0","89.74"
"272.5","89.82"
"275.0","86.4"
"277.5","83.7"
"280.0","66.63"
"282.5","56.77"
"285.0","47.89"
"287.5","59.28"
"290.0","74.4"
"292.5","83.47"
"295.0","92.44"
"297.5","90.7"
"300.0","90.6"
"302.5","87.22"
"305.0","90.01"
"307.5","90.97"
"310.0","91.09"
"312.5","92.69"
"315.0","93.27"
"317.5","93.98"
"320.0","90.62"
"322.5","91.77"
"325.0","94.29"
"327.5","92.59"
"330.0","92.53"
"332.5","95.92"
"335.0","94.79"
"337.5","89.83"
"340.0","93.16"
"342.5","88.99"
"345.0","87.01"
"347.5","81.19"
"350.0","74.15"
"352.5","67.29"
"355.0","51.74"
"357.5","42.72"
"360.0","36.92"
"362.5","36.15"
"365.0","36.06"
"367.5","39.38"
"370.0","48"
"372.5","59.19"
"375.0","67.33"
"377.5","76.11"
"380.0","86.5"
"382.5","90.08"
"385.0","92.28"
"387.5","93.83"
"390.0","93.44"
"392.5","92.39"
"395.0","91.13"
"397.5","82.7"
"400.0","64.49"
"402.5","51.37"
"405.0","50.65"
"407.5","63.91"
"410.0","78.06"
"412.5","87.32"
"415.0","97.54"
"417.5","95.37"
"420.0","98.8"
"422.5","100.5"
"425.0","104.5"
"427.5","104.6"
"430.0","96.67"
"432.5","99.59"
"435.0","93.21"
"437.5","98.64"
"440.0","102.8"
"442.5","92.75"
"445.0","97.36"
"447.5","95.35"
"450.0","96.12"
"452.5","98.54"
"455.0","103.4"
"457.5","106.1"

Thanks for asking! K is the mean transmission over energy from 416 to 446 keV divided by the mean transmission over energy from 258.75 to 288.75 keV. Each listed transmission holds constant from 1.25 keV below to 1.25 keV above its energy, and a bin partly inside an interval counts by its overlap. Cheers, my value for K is 1.25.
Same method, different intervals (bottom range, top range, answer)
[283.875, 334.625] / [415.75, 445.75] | 1.13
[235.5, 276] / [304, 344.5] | 1.01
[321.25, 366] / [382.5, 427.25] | 1.14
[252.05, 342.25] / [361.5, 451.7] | 0.95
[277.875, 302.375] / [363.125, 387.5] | 0.90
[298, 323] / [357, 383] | 0.61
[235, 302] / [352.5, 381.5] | 0.63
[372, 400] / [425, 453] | 1.17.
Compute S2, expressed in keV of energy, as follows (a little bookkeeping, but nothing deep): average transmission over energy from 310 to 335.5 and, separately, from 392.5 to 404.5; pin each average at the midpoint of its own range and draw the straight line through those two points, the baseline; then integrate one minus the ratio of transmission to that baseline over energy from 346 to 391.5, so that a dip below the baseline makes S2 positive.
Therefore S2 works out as 8.4 keV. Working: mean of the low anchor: 93.1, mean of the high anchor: 73.1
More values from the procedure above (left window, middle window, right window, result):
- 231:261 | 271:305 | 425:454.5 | 5.6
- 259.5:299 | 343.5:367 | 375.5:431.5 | 7.5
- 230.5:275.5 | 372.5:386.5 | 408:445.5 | 2.1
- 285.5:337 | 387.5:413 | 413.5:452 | 5.2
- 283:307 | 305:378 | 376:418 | 3.9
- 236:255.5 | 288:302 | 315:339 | 1.2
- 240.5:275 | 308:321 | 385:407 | -1.0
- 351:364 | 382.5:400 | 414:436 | -3.9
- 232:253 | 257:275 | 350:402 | -0.6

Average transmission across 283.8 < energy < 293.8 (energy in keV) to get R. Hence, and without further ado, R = 66.5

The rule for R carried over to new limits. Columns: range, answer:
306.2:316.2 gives 92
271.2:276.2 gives 88.1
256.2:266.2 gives 91.7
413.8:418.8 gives 96.5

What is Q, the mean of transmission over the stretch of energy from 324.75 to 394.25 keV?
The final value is 74.6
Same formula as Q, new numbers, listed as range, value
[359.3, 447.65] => 80.5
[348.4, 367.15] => 49.4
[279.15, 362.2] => 80.4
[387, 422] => 81.6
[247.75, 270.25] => 91.5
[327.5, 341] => 93.2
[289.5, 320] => 89.7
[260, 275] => 90.8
